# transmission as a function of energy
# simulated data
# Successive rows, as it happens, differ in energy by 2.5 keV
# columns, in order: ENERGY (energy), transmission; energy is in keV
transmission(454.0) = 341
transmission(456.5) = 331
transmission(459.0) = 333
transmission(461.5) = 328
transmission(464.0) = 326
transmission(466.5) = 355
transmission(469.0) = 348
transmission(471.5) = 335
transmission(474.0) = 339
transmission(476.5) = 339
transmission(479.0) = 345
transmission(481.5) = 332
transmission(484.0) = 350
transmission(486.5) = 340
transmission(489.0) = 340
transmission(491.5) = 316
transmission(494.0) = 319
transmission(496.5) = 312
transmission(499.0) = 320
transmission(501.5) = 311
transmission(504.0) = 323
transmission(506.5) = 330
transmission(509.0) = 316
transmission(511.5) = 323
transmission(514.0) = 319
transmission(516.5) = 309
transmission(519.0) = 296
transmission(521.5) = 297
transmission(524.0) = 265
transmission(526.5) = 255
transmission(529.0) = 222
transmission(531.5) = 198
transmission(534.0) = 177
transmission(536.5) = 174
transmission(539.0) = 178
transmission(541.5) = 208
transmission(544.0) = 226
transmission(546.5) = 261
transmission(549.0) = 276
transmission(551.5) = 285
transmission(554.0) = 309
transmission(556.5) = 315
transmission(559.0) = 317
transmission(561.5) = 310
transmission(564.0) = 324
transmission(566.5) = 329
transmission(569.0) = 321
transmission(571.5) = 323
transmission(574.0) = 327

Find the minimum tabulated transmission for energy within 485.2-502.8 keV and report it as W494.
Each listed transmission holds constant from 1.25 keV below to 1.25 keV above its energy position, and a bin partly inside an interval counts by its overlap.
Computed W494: 311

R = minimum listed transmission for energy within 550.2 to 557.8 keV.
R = 285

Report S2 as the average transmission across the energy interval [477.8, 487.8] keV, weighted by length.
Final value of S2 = 342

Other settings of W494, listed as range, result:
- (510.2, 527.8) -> 255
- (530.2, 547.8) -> 174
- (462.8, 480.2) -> 326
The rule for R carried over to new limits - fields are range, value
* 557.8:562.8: 310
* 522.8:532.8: 198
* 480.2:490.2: 332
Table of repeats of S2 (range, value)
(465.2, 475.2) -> 344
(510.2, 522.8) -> 309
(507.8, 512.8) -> 320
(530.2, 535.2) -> 188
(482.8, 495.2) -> 333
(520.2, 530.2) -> 260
